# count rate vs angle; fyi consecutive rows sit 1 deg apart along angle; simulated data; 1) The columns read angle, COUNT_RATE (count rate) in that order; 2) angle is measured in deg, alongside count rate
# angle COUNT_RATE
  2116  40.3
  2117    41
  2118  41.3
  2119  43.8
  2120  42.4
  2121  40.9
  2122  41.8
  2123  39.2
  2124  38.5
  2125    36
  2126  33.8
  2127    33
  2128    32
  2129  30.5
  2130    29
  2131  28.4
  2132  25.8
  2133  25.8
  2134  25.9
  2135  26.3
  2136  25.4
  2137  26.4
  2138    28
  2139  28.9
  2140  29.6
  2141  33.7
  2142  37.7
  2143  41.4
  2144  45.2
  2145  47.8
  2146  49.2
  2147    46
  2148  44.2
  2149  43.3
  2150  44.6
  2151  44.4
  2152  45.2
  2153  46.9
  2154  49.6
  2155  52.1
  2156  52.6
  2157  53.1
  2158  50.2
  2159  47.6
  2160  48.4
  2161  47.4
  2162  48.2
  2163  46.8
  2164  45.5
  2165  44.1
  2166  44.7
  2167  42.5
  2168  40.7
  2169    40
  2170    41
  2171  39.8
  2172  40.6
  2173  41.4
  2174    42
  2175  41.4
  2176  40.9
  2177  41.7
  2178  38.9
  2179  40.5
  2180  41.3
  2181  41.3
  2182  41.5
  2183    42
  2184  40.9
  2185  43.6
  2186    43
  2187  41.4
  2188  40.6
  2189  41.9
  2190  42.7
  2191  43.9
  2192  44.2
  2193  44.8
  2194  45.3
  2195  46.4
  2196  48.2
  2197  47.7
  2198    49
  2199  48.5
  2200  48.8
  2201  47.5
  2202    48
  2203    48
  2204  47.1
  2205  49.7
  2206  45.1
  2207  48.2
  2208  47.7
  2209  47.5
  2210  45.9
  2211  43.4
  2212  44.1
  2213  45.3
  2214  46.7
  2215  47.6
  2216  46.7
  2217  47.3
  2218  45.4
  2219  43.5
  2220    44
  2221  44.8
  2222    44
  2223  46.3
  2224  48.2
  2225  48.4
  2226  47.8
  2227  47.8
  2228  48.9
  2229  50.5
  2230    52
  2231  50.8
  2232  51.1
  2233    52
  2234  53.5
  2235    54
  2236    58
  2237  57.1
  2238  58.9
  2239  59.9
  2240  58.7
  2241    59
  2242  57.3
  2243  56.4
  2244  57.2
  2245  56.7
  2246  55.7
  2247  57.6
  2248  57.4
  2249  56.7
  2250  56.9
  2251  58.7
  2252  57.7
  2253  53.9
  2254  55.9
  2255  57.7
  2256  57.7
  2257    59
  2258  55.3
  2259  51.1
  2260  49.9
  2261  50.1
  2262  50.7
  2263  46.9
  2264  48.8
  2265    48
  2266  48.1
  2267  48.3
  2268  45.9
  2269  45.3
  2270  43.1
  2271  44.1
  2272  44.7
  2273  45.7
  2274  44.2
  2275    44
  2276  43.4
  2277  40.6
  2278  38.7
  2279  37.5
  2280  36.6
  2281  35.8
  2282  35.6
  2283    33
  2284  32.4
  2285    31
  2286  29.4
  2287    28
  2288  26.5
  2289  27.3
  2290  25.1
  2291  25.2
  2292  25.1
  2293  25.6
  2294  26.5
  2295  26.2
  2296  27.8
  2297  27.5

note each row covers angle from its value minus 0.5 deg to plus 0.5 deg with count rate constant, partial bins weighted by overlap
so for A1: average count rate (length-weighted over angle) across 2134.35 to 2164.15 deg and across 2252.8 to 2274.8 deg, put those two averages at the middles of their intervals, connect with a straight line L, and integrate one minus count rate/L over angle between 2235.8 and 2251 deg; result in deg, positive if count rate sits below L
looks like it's -2.9 deg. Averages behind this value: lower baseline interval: 42.4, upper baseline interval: 49.6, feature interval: 57.6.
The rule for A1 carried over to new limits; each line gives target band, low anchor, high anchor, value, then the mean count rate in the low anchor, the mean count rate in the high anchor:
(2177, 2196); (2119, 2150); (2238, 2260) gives 1.1 deg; 35.5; 56.9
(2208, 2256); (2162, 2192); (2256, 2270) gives -4.8 deg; 42.1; 49.8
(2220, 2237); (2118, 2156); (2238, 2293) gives -2.4 deg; 37.6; 46.1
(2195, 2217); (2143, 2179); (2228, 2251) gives 1.7 deg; 45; 55.7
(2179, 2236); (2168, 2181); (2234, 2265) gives 1.0 deg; 40.8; 55.5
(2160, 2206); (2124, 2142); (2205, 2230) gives -5.0 deg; 29.8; 46.6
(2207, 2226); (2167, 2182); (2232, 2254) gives 1.7 deg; 40.9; 56.7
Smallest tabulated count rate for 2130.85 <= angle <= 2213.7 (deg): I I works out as 25.4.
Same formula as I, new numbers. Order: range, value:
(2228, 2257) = 48.9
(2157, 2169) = 40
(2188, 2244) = 40.6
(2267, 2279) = 37.5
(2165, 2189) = 38.9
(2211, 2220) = 43.4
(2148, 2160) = 43.3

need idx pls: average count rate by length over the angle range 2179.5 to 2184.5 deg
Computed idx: 41.4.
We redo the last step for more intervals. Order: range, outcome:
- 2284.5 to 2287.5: 29.5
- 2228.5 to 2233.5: 51.3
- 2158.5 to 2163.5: 47.7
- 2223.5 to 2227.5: 48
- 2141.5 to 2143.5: 39.5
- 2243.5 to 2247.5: 56.8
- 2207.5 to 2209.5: 47.6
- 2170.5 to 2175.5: 41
